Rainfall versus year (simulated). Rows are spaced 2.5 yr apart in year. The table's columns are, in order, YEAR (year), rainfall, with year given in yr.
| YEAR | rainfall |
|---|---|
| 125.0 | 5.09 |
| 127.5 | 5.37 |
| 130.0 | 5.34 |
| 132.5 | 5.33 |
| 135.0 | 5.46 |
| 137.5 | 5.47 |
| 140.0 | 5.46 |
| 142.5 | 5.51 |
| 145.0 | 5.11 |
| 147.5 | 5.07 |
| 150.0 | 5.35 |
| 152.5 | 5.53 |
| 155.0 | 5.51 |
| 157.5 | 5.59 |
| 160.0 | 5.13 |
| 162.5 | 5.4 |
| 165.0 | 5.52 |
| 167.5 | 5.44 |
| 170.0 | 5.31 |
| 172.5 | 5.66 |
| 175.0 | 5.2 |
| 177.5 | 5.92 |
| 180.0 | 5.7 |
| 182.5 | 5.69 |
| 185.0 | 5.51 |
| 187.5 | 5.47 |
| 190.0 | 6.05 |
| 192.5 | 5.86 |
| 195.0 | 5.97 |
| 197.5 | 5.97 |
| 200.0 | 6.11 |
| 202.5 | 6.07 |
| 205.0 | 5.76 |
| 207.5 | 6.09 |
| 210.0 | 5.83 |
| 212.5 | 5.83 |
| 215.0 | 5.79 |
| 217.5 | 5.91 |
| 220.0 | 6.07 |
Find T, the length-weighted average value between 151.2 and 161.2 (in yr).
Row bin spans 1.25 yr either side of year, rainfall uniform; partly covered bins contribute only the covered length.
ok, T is 5.44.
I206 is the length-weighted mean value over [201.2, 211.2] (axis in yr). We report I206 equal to 5.94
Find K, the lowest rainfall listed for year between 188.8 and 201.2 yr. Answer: 5.86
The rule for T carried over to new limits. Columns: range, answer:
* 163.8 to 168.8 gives 5.48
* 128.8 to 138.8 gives 5.4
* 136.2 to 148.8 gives 5.32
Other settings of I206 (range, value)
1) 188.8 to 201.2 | 5.99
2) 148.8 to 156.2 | 5.46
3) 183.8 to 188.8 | 5.5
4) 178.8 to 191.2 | 5.68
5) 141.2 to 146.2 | 5.31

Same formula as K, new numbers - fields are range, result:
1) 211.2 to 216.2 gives 5.79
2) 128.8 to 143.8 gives 5.33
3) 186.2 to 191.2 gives 5.47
